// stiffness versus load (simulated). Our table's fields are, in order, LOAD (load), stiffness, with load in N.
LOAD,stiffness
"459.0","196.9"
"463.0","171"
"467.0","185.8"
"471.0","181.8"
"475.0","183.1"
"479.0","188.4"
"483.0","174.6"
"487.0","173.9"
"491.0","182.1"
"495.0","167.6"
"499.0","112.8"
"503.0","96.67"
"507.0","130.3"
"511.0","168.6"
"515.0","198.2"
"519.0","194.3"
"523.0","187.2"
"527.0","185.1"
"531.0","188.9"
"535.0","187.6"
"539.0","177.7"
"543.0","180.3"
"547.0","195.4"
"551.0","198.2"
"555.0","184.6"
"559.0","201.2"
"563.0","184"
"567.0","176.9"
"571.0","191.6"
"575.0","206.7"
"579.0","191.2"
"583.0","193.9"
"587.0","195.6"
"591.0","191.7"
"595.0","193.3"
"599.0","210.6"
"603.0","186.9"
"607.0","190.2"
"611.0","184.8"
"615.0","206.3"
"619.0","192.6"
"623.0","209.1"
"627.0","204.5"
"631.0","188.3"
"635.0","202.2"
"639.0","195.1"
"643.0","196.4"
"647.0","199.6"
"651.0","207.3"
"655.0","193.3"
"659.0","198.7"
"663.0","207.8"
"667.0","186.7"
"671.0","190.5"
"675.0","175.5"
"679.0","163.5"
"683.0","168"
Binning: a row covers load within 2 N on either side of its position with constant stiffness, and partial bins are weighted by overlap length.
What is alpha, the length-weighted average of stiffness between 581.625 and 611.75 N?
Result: 194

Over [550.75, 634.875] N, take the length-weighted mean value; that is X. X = 194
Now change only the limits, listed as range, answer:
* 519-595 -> 190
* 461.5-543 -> 172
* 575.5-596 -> 194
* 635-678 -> 195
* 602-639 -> 196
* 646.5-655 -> 202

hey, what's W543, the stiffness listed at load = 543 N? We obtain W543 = 180.3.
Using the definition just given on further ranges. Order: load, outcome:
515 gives 198.2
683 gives 168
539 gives 177.7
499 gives 112.8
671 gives 190.5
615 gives 206.3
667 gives 186.7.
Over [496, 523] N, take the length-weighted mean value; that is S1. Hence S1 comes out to 154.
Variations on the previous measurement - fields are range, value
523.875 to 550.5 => 187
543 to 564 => 192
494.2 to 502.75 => 127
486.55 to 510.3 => 143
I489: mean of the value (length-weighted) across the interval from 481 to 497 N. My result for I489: 175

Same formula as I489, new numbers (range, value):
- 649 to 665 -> 202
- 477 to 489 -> 179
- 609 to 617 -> 196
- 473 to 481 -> 186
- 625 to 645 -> 197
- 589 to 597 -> 192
